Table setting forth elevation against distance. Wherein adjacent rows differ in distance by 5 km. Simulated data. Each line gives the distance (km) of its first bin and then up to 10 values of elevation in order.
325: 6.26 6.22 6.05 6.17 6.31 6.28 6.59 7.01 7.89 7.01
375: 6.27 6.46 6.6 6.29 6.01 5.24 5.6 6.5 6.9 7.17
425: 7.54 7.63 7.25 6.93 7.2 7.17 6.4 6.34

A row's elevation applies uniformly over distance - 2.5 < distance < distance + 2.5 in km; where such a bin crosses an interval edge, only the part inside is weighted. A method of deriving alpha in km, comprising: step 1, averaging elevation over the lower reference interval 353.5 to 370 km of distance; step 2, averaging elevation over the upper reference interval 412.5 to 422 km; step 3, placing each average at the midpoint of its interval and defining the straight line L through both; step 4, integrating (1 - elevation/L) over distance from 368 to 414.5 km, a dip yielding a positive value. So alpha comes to 5.6 km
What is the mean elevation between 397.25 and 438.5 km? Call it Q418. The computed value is 6.73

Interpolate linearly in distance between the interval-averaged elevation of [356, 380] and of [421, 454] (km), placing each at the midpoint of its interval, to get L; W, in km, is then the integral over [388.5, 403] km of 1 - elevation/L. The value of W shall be 2.6 km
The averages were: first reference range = 6.96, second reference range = 7.24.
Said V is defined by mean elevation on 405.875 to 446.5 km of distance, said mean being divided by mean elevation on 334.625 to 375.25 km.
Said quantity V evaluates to 1.06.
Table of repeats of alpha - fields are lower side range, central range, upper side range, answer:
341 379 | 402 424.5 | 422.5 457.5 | 1.3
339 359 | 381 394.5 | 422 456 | 0.7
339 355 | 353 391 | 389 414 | -3.9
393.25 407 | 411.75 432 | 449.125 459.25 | -4.2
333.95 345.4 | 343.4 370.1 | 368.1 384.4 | -2.1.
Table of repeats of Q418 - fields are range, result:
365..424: 6.46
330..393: 6.56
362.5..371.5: 7.5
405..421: 6.63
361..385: 6.88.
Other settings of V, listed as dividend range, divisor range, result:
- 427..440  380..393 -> 1.14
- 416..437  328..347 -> 1.19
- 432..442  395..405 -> 1.29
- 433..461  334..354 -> 1.11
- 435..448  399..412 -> 1.22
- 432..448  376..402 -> 1.16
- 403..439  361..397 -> 1.04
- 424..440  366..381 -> 1.10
